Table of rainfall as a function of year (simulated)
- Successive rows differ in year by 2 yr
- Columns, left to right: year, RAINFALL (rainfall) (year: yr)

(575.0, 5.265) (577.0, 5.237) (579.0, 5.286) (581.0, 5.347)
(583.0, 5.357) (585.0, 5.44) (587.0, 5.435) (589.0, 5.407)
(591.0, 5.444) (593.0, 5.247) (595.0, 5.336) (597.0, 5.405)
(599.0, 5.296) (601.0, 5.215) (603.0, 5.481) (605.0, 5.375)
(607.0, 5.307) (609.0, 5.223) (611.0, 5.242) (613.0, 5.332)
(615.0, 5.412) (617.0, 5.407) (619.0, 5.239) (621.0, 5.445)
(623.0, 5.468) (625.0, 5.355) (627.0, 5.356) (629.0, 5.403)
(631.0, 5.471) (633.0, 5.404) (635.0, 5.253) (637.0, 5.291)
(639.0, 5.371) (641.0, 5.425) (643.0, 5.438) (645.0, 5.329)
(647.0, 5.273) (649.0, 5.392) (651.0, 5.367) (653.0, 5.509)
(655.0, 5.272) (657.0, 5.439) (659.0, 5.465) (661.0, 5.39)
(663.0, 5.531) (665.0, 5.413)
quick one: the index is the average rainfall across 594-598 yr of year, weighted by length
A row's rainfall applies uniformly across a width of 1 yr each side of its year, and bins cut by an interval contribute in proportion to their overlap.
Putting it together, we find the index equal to 5.37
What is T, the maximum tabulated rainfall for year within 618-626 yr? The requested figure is 5.468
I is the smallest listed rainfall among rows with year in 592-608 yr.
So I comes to 5.215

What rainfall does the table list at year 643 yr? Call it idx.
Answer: 5.438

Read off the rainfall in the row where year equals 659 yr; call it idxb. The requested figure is 5.465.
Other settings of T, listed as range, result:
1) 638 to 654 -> 5.509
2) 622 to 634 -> 5.471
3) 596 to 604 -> 5.481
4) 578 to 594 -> 5.444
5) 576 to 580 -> 5.286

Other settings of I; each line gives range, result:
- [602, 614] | 5.223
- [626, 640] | 5.253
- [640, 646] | 5.329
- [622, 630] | 5.355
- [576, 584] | 5.237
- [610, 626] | 5.239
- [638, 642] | 5.371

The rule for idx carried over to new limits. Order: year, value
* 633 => 5.404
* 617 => 5.407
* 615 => 5.412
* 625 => 5.355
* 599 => 5.296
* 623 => 5.468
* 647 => 5.273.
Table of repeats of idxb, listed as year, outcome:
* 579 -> 5.286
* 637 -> 5.291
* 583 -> 5.357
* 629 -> 5.403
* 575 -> 5.265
